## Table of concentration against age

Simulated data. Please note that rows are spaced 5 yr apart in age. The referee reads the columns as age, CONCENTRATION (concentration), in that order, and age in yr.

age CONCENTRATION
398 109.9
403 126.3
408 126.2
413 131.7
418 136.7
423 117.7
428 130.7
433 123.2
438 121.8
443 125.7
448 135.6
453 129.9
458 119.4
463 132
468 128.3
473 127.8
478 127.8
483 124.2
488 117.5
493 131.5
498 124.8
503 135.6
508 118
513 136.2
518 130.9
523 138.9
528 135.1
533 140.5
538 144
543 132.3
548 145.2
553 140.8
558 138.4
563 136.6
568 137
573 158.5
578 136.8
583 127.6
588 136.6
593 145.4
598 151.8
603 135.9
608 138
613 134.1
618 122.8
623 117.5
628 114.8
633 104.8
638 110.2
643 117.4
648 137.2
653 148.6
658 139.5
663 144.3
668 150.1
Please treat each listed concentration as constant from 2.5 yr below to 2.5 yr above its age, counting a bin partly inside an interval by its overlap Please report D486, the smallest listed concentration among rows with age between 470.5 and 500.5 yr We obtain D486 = 117.5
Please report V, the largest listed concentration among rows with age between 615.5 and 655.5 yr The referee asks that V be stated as 148.6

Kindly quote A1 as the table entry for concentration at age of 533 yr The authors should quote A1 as 140.5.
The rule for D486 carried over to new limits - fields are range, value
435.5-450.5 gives 121.8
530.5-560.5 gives 132.3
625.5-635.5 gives 104.8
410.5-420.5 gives 131.7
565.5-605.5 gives 127.6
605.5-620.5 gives 122.8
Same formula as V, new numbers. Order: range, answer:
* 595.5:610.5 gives 151.8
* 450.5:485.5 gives 132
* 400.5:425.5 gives 136.7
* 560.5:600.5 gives 158.5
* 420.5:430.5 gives 130.7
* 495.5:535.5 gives 140.5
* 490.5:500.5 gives 131.5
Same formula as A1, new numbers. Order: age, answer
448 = 135.6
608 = 138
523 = 138.9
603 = 135.9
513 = 136.2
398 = 109.9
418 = 136.7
